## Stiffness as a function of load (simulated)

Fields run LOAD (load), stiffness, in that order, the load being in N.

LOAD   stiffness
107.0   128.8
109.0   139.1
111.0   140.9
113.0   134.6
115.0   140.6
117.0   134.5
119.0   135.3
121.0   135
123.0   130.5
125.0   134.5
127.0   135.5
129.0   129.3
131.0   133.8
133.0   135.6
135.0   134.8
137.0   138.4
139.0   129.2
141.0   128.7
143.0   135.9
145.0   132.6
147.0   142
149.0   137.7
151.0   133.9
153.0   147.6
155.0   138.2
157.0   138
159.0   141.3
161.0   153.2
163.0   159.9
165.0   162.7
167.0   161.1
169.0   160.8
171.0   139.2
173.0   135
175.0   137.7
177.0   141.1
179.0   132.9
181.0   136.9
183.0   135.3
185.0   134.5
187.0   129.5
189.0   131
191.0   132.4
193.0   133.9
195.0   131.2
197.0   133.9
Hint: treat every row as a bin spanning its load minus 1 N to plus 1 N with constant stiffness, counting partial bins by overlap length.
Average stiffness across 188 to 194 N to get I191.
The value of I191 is 132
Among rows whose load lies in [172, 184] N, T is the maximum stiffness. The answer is 141.1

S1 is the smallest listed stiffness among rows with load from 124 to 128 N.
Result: 134.5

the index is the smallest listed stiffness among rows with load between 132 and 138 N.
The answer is 134.8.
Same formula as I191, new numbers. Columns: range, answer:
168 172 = 150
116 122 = 135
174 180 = 137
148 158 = 139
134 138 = 137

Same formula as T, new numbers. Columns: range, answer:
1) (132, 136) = 135.6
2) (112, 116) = 140.6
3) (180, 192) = 136.9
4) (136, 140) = 138.4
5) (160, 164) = 159.9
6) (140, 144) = 135.9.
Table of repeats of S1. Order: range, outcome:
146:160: 133.9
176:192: 129.5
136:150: 128.7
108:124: 130.5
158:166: 141.3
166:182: 132.9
